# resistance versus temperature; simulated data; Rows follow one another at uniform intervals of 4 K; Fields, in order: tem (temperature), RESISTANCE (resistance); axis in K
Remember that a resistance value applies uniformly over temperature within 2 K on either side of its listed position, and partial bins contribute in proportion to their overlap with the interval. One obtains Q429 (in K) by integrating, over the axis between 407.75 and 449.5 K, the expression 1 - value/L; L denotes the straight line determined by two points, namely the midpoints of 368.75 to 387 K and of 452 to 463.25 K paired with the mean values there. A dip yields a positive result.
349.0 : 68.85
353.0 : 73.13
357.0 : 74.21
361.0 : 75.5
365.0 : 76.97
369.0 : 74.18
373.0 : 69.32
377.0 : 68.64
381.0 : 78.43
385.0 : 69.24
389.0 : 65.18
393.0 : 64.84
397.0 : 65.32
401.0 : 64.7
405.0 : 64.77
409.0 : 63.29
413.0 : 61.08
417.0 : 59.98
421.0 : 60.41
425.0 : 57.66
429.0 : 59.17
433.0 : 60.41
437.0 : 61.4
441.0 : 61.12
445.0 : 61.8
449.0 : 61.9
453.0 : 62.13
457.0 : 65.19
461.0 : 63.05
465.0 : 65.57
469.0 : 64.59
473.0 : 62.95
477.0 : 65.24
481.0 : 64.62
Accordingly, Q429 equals 3.7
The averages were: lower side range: 71.7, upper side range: 63.6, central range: 60.7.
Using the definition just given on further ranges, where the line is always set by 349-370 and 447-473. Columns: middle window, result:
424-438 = 1.5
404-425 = 2.2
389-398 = 0.7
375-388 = 0.1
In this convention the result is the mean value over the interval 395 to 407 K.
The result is 64.9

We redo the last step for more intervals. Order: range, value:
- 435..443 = 61.3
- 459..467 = 64.3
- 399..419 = 62.8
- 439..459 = 62.4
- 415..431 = 59.3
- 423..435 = 59.1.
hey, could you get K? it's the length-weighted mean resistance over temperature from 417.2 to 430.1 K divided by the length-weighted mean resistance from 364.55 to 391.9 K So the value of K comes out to 0.8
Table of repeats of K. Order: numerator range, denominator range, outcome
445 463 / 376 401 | 0.92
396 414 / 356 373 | 0.86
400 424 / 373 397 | 0.90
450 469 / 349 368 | 0.86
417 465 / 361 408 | 0.89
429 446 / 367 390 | 0.86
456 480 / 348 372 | 0.87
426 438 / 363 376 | 0.82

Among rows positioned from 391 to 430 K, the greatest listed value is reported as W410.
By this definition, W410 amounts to 65.32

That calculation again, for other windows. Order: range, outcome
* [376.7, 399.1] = 78.43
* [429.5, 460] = 65.19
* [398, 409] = 64.77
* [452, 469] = 65.57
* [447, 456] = 62.13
